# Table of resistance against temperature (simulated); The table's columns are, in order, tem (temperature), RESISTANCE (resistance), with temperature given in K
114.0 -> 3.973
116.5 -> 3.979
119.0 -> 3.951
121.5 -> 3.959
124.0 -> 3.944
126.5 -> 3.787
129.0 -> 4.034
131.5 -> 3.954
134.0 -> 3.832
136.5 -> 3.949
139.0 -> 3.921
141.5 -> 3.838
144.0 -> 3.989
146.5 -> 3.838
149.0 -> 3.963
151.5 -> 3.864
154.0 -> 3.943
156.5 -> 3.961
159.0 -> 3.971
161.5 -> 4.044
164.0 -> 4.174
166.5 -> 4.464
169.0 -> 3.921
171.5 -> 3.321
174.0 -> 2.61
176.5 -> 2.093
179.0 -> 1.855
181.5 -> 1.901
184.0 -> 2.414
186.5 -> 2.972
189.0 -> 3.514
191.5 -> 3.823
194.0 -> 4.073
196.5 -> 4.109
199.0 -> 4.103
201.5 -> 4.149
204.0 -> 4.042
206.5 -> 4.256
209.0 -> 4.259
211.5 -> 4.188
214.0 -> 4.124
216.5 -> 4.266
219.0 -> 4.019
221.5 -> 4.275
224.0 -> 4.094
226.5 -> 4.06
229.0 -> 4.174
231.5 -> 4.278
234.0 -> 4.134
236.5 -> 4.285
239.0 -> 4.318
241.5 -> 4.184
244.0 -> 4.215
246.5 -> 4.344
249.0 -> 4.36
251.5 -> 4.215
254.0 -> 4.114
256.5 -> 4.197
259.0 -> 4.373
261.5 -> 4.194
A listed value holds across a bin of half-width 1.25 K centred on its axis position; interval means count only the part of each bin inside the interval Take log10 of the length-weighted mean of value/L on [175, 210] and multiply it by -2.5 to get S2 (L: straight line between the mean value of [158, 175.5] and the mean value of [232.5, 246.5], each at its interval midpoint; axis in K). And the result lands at 0.17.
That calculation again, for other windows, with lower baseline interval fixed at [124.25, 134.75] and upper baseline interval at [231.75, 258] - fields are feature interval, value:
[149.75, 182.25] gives 0.17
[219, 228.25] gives 0.01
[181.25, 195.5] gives 0.26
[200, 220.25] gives -0.01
